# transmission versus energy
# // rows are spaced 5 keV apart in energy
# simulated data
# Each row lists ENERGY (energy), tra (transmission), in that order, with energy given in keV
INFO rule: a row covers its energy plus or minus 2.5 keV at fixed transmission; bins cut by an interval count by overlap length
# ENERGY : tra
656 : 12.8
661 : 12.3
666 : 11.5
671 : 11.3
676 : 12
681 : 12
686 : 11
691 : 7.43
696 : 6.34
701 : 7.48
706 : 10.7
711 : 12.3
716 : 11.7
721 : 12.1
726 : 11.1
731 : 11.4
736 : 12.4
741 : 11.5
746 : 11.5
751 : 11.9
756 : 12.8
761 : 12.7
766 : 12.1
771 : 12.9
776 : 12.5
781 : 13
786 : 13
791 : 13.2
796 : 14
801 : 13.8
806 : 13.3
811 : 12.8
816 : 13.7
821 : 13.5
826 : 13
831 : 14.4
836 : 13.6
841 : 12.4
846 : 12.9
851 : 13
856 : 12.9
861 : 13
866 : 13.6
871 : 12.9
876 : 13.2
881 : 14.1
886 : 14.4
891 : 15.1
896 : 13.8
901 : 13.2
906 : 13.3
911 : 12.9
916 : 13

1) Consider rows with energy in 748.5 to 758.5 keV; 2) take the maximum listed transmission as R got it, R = 12.8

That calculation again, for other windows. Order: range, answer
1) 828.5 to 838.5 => 14.4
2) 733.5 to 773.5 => 12.9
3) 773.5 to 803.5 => 14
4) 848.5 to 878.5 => 13.6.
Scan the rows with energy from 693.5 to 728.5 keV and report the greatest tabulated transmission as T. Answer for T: 12.3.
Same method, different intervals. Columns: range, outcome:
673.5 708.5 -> 12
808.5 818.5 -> 13.7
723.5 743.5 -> 12.4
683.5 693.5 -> 11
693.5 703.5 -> 7.48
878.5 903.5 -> 15.1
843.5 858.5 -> 13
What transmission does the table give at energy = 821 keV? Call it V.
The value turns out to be 13.5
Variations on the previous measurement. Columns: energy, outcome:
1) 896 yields 13.8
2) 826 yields 13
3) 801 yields 13.8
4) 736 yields 12.4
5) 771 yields 12.9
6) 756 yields 12.8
